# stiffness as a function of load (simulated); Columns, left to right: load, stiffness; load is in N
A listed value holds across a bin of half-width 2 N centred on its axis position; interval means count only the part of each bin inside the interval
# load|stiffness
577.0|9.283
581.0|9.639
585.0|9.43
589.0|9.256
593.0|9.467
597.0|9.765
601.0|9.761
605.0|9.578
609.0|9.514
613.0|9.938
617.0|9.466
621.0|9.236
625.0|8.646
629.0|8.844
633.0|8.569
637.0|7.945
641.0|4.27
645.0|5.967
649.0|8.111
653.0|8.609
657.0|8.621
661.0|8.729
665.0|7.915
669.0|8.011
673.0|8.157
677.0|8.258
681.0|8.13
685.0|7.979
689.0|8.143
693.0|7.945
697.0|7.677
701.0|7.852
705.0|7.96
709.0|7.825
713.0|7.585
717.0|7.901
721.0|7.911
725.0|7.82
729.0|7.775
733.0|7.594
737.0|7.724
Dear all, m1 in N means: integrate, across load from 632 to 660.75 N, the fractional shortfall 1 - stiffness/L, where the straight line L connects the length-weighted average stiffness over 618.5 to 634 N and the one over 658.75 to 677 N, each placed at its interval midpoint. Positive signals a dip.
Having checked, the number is 3.6 N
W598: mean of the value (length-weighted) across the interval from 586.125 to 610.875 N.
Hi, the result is 9.55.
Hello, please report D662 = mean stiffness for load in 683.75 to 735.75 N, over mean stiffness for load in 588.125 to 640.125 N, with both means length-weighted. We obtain 0.86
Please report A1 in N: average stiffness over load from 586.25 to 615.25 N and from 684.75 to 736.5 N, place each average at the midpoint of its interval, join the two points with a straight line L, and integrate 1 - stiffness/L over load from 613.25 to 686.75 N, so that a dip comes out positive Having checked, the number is 5.7 N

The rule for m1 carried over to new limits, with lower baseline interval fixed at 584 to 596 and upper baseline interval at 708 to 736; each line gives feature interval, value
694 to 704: 0.31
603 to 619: -0.83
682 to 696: 0.30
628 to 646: 3.57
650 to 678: 0.56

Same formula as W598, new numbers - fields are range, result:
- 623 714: 7.91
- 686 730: 7.86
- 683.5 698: 7.95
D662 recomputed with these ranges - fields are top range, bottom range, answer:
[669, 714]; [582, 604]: 0.83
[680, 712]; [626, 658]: 1.04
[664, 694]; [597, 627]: 0.85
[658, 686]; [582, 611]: 0.86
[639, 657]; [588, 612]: 0.72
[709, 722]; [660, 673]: 0.95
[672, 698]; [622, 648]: 1.08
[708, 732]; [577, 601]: 0.82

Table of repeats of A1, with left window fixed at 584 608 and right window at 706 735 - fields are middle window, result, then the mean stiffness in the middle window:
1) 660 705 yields 1.4 N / 8.05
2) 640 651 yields 3.2 N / 6.28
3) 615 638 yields 0.7 N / 8.82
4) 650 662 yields 0.1 N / 8.6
